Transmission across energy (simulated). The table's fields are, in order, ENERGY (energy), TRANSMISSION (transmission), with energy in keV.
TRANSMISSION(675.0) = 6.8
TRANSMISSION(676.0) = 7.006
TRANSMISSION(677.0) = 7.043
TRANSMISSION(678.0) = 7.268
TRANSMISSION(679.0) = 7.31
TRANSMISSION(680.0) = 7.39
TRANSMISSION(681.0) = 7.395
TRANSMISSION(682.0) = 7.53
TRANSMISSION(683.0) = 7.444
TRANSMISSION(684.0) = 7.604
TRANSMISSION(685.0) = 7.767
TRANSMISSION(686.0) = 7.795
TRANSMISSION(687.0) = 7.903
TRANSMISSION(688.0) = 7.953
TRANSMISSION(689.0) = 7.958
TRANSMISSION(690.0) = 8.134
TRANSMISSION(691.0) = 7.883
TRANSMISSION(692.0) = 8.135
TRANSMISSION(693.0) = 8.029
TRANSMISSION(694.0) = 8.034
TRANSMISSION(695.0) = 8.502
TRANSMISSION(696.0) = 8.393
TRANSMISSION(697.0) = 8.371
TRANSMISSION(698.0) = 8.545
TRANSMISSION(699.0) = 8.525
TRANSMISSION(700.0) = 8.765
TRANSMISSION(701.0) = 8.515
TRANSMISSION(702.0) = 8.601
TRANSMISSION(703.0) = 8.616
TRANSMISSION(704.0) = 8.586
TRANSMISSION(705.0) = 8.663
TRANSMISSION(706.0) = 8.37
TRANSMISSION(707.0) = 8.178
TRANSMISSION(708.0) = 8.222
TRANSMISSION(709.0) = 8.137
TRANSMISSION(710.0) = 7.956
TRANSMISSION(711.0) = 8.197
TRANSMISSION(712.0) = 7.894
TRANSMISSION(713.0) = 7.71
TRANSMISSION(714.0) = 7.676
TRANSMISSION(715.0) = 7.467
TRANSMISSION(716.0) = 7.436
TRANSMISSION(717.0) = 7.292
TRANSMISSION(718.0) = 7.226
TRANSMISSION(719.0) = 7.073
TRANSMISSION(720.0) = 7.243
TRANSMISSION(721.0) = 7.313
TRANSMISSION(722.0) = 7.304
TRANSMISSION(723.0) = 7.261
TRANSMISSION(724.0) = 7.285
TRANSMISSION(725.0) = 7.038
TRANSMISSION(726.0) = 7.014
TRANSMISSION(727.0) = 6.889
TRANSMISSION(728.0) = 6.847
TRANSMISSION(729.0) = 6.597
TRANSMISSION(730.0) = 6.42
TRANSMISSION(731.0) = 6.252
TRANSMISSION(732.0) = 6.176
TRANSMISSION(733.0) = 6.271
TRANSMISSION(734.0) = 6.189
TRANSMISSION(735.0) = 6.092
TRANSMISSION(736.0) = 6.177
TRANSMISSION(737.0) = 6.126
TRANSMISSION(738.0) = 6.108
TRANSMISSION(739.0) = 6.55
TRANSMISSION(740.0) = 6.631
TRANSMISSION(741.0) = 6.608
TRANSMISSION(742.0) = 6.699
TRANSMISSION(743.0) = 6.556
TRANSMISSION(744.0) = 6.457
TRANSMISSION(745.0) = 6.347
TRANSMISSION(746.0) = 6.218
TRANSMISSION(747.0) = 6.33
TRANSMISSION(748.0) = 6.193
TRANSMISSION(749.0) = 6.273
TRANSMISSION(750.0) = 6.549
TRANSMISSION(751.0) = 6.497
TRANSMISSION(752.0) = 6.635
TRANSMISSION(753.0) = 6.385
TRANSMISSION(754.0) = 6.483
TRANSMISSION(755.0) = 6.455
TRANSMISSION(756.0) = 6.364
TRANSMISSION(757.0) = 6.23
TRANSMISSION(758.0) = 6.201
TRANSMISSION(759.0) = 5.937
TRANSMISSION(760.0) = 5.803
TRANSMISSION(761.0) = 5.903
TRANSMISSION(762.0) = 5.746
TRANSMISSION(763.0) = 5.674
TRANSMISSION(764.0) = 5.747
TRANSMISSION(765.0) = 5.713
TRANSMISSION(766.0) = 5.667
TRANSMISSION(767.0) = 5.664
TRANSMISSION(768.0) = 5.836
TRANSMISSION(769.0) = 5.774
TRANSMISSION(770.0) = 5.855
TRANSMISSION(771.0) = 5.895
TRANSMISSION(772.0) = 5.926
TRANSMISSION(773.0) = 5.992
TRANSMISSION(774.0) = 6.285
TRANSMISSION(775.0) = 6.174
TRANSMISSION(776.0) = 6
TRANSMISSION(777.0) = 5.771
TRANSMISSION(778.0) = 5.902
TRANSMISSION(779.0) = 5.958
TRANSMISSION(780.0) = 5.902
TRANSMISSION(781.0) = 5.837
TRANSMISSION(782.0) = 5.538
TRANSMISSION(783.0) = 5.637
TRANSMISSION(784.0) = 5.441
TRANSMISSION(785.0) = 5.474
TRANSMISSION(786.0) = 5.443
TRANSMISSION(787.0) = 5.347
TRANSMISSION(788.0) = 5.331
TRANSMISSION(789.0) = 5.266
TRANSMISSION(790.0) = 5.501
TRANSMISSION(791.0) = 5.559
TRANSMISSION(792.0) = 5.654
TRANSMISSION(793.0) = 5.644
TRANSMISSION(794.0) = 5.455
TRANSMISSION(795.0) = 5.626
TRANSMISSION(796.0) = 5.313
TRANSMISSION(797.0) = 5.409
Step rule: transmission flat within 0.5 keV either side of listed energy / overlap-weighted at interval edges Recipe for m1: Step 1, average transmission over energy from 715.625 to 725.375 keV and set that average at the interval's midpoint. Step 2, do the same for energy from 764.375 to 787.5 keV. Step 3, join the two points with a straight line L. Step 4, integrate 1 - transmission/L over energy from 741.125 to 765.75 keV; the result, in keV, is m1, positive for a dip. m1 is 0.6 keV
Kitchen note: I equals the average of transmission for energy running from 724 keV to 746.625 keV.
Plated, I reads 6.48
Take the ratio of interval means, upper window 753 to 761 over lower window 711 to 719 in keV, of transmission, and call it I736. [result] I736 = 0.8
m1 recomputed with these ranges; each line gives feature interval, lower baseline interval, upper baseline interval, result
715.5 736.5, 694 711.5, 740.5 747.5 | 1.40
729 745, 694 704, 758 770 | 1.28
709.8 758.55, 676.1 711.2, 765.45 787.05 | 1.33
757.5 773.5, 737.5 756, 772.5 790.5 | 0.56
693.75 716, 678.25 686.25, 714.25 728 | -2.77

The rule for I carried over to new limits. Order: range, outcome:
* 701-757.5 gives 7.02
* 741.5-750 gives 6.39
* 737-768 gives 6.21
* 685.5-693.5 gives 7.97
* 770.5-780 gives 5.98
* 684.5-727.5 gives 7.9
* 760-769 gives 5.75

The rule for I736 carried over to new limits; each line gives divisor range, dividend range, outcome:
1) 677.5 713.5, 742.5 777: 0.76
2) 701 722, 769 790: 0.73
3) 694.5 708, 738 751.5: 0.76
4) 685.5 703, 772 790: 0.69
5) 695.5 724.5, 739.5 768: 0.78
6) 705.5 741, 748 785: 0.84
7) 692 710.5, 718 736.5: 0.81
